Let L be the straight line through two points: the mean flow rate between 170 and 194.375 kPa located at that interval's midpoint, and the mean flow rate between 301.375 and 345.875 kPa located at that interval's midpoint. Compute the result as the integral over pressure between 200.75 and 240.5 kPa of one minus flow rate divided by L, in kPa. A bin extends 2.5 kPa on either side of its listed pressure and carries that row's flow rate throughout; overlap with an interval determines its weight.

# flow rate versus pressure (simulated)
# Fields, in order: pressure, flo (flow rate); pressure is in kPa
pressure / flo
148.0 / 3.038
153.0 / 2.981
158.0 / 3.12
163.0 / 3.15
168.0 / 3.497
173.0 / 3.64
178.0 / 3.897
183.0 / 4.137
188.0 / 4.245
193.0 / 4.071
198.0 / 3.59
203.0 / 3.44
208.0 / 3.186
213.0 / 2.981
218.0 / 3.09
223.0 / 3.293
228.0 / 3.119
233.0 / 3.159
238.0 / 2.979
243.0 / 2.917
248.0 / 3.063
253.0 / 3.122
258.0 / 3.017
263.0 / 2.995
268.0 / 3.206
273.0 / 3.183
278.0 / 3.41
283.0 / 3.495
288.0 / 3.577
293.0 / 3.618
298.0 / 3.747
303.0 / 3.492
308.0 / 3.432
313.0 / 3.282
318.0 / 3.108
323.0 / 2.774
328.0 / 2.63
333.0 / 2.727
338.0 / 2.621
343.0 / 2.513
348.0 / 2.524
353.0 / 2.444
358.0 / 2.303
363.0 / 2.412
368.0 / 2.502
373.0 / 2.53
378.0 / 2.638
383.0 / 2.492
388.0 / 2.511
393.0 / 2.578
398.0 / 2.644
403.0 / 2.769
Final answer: 5.9 kPa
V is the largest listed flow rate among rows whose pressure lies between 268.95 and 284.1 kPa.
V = 3.495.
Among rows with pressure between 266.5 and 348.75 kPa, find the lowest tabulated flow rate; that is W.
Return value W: 2.513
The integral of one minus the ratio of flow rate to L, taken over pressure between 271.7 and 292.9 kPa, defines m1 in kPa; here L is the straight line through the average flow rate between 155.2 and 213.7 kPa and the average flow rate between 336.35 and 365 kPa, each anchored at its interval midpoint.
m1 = -3.8 kPa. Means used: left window 3.59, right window 2.47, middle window 3.45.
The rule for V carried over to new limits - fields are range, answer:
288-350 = 3.747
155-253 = 4.245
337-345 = 2.621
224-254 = 3.159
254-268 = 3.206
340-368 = 2.524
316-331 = 3.108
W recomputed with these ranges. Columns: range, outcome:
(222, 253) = 2.917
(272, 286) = 3.183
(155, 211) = 3.12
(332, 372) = 2.303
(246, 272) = 2.995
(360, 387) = 2.412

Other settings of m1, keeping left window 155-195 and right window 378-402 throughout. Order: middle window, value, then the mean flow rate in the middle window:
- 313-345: 1.4 kPa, 2.78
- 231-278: 2.8 kPa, 3.09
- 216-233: 1.4 kPa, 3.17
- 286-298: -2.1 kPa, 3.63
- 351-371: 2.3 kPa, 2.42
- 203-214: 1.1 kPa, 3.18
